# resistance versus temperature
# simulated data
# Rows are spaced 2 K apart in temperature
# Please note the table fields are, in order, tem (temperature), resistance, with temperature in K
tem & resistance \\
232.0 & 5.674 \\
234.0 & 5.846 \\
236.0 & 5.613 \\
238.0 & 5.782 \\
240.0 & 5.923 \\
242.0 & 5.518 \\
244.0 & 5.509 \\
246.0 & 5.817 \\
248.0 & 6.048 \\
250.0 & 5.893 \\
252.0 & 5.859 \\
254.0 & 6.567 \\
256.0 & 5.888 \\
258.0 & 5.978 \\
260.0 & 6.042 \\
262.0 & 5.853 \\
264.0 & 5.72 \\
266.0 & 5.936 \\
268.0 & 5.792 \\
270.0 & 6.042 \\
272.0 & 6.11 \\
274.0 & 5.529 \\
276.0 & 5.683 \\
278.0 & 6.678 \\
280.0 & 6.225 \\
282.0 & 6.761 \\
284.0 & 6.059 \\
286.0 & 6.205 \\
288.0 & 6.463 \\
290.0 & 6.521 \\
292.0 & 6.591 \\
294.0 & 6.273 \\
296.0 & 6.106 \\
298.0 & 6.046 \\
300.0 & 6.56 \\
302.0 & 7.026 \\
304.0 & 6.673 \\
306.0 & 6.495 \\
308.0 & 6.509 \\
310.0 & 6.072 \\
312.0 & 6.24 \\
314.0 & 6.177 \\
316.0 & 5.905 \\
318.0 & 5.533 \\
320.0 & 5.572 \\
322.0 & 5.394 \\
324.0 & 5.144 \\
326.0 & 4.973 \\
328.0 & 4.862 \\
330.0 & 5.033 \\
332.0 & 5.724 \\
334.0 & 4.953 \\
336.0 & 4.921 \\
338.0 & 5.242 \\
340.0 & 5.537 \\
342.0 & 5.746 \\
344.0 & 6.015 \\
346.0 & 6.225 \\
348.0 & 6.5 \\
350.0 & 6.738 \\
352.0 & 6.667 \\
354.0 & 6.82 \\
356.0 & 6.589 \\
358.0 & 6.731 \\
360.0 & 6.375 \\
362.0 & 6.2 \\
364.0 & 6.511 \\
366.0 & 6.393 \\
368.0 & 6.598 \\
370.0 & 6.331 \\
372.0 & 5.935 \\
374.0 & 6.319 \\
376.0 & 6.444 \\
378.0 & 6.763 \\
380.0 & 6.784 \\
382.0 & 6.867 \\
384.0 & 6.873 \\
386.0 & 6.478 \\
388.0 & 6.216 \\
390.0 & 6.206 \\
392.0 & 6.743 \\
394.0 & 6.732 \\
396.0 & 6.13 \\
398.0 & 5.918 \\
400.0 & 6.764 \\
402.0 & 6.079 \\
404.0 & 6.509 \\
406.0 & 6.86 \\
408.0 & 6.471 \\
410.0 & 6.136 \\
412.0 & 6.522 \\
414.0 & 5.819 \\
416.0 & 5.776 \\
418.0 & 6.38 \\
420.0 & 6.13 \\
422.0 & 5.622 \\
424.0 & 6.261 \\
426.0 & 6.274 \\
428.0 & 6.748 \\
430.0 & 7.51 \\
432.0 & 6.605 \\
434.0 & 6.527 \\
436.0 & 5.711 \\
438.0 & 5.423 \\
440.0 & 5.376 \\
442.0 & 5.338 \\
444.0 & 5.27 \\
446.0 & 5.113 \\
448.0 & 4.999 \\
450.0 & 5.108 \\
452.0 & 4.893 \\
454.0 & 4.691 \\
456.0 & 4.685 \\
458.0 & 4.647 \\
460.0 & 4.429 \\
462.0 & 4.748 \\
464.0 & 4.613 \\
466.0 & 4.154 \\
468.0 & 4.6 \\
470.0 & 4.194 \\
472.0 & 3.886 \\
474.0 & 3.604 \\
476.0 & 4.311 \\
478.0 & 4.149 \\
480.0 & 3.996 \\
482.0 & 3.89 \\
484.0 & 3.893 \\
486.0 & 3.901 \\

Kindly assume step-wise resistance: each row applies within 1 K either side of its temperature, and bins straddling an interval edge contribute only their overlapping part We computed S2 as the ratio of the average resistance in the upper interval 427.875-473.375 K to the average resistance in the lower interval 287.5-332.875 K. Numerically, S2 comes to 0.9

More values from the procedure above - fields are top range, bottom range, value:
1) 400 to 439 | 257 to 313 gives 1.01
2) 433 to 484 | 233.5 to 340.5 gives 0.80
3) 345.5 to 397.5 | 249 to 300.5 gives 1.06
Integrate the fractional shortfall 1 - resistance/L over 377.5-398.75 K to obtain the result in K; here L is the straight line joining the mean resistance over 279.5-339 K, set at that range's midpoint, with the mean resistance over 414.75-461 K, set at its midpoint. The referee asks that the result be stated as -2.8 K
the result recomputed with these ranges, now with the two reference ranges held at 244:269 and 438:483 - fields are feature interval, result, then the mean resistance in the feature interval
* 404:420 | -4.5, 6.29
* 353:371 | -4.3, 6.51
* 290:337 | -2.6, 5.87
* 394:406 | -3.3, 6.37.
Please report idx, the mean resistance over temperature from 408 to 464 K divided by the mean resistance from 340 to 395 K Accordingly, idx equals 0.88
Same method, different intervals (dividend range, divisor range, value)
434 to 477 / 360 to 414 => 0.74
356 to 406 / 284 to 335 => 1.08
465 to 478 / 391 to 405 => 0.64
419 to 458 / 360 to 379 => 0.89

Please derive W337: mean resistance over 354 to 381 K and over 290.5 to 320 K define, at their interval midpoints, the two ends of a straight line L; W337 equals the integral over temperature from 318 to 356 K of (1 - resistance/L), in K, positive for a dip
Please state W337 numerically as 4.11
